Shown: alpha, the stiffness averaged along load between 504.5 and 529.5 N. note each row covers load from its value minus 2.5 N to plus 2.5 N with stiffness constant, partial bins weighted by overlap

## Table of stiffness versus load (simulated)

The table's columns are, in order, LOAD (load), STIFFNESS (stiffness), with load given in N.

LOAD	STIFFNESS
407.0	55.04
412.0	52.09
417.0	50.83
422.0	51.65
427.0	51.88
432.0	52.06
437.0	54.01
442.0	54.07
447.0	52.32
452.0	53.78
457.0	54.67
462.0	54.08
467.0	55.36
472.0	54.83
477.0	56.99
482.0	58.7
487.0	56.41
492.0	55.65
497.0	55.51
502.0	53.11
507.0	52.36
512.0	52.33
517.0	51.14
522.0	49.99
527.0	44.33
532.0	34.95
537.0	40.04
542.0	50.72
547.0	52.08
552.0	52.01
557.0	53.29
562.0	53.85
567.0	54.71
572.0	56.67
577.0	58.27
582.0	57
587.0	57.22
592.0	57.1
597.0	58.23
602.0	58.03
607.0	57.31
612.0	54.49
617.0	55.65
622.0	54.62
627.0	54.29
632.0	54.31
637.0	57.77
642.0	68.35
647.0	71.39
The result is 50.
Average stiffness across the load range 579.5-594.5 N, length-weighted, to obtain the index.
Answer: 57.1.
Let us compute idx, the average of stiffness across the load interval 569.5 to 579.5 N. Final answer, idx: 57.5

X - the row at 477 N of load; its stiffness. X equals 56.99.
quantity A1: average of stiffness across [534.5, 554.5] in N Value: 48.7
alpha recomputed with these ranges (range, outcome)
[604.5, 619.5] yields 55.8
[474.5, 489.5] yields 57.4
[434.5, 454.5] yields 53.5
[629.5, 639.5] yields 56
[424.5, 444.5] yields 53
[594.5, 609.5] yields 57.9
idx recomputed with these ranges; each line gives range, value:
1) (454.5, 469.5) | 54.7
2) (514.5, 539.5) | 44.1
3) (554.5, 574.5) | 54.6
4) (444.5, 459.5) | 53.6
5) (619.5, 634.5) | 54.4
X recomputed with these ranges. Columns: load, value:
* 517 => 51.14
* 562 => 53.85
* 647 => 71.39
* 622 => 54.62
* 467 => 55.36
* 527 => 44.33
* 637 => 57.77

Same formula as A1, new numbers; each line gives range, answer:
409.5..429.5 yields 51.6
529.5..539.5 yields 37.5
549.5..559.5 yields 52.6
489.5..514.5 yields 53.8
